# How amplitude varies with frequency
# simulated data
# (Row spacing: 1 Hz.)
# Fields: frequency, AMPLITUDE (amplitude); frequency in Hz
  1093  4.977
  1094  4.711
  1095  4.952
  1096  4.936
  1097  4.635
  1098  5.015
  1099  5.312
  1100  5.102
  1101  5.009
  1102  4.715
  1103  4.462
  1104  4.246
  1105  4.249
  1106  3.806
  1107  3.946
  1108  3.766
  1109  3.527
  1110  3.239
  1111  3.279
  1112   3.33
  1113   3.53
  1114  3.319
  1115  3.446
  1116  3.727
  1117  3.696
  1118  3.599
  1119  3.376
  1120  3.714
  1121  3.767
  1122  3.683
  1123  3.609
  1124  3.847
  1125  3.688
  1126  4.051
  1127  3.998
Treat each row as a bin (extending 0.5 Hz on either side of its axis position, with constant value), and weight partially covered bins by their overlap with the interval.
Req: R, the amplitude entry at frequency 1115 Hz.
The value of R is 3.446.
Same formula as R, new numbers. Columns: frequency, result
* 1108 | 3.766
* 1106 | 3.806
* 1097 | 4.635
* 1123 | 3.609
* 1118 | 3.599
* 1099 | 5.312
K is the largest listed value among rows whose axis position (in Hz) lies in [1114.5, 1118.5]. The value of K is 3.727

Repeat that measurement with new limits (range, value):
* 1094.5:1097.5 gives 4.952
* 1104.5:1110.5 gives 4.249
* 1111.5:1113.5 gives 3.53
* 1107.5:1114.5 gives 3.766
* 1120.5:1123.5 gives 3.767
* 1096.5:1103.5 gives 5.312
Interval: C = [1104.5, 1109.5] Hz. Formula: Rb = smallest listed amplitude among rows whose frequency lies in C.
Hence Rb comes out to 3.527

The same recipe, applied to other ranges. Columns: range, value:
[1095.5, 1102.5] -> 4.635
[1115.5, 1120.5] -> 3.376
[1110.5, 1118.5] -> 3.279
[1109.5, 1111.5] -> 3.239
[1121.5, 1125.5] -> 3.609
